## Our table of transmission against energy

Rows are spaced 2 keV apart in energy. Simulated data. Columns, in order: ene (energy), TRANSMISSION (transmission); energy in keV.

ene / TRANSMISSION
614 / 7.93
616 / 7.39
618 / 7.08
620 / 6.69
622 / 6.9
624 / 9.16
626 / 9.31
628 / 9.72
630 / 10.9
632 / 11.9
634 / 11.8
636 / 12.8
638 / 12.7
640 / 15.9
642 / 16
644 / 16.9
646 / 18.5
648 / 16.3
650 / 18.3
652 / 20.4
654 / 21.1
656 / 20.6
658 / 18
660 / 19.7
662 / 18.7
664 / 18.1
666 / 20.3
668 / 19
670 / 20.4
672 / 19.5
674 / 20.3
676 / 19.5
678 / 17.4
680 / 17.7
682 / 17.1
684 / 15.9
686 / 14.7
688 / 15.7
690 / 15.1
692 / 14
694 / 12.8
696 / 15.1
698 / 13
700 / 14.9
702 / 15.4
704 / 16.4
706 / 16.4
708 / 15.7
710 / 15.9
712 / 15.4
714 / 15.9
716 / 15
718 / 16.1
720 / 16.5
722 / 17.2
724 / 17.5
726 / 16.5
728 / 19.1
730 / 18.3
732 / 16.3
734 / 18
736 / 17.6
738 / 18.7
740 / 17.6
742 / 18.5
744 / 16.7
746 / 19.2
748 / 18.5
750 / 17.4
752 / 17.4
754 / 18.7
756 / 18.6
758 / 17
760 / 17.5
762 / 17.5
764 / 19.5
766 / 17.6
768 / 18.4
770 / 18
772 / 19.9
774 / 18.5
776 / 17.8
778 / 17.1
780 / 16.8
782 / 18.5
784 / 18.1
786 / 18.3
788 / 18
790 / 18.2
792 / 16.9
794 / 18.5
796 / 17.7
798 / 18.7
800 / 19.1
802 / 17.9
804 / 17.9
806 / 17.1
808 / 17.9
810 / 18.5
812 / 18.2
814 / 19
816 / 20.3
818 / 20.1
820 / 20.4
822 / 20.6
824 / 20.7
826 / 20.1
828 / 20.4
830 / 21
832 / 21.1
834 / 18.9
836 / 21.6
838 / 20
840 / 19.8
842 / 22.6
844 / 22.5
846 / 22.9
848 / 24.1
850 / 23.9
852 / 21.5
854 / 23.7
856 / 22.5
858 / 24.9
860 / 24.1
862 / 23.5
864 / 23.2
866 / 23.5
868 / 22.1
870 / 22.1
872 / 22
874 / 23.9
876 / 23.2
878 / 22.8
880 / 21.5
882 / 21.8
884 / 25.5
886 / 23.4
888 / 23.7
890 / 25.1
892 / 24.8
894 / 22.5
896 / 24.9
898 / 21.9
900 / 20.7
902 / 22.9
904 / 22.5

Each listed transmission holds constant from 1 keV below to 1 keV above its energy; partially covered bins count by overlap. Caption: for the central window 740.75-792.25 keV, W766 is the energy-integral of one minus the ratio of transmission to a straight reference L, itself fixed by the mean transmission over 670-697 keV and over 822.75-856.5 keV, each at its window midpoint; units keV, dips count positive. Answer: 3.3 keV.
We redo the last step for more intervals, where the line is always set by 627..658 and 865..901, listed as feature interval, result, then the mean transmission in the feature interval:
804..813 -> 1.24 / 17.9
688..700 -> 2.11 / 14.2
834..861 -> -0.60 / 22.5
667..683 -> -2.12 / 18.9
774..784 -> 1.09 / 17.7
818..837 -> 0.76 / 20.5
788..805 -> 1.92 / 18.1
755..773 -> 1.10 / 18.2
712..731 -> 1.35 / 16.8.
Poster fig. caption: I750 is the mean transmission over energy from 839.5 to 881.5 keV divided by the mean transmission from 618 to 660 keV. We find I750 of 1.62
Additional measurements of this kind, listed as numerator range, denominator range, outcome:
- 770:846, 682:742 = 1.19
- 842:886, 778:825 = 1.25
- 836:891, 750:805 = 1.27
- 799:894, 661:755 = 1.27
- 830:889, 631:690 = 1.30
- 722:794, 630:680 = 1.02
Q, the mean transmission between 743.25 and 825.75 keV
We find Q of 18.4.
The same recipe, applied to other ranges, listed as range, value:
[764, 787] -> 18.2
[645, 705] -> 17.5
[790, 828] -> 18.9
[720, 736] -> 17.5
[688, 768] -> 16.8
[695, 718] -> 15.4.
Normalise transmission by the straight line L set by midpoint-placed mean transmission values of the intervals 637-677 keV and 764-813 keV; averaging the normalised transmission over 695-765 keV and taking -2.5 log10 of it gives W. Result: 0.08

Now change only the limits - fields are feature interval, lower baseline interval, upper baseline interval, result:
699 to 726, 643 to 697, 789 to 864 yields 0.16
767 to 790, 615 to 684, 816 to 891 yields 0.09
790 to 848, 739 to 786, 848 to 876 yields 0.07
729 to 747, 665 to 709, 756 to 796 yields -0.03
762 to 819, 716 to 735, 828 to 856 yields 0.08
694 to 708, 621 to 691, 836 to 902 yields 0.17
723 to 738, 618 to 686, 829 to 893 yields 0.04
